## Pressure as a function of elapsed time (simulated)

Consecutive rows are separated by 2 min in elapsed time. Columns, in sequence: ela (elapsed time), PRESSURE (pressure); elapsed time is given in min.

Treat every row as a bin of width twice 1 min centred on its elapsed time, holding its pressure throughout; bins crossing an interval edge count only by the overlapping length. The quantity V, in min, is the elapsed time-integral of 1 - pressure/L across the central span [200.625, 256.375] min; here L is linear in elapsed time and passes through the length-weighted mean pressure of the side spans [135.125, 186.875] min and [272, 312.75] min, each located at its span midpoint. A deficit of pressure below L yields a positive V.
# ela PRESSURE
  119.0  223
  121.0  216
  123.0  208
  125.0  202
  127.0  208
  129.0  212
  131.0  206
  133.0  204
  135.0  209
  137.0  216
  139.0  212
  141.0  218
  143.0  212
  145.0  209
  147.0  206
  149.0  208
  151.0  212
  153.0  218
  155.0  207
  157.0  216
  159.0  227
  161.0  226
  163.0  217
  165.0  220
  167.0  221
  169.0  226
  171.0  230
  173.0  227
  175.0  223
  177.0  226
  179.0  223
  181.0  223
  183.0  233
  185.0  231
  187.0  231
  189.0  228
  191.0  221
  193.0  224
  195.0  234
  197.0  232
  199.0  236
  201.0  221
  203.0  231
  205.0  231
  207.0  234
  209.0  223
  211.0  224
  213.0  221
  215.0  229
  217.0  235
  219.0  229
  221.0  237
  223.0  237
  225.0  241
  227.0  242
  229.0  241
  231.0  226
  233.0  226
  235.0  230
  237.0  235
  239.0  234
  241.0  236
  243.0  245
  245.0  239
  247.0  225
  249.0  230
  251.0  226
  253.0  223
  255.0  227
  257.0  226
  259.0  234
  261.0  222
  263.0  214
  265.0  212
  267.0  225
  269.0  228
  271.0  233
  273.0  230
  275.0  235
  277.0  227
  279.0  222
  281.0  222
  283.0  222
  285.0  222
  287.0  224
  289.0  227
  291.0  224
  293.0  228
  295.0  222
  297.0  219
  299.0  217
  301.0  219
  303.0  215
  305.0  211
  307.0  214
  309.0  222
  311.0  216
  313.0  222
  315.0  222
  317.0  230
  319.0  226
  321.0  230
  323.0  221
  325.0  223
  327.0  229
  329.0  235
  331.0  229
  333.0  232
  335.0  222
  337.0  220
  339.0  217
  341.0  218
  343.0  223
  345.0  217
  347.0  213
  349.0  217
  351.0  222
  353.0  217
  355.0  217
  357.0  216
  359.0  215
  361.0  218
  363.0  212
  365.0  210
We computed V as -2.70 min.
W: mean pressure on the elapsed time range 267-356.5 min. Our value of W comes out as 223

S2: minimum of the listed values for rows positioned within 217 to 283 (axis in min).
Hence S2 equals 212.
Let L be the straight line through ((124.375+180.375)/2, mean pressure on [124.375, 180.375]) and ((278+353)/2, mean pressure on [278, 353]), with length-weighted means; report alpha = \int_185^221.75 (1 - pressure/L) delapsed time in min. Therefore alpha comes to -1.9 min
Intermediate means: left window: 216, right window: 222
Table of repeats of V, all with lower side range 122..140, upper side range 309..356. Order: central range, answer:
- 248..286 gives -1.3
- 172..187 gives -1.1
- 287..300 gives -0.2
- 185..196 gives -0.8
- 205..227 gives -1.7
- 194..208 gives -1.2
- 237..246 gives -0.9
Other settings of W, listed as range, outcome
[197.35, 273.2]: 230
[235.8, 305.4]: 226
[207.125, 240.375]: 232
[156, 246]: 229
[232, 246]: 235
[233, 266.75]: 228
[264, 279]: 227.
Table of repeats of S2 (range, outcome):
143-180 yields 206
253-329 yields 211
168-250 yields 221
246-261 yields 222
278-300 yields 217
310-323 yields 216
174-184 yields 223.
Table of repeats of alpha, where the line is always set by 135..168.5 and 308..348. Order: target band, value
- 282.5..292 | -0.1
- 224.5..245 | -1.5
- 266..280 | -0.5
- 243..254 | -0.5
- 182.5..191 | -0.5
